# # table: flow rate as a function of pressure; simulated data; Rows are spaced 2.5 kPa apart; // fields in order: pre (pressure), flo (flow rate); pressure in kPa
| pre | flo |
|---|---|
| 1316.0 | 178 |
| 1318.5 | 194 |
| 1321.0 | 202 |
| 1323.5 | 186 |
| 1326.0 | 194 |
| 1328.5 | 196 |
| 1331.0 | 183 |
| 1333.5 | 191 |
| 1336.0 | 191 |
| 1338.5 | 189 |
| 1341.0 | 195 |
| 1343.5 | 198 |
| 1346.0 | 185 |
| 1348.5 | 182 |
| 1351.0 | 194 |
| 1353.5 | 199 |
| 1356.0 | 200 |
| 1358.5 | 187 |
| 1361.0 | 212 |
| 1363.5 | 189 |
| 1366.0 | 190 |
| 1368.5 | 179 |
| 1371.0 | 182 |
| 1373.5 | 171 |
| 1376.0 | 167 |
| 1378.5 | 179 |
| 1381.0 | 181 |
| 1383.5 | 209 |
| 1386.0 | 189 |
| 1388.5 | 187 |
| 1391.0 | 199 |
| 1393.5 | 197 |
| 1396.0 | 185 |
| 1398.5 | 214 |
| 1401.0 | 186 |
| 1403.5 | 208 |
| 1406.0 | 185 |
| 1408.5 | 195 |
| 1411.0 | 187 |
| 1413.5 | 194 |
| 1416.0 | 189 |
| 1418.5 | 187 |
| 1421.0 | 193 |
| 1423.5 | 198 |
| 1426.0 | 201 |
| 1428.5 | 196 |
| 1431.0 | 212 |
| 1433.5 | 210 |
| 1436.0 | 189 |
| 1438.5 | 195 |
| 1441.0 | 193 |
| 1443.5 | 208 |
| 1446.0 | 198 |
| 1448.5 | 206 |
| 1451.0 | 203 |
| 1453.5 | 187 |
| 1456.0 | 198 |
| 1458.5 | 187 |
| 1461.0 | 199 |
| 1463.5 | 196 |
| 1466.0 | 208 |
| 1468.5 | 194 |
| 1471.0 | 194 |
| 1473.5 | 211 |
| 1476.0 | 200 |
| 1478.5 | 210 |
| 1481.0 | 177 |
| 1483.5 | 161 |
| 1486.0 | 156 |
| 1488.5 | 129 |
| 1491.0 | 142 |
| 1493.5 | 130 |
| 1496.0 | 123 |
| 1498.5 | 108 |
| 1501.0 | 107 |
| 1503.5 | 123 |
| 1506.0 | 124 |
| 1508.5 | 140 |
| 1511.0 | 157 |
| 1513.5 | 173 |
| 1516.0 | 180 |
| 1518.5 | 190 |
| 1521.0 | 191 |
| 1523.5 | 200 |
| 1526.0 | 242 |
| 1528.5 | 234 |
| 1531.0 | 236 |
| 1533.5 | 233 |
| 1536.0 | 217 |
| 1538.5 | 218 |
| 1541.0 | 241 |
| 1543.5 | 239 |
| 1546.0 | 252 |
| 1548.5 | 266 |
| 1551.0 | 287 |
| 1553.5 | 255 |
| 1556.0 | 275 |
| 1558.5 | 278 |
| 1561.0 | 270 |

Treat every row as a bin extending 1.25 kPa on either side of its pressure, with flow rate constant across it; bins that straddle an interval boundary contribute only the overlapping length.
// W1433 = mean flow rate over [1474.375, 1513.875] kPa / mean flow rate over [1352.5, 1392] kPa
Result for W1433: 0.78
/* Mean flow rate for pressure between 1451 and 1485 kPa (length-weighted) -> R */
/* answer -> 194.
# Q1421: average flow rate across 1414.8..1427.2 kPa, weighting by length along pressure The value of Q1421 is 194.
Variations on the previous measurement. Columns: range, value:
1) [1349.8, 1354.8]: 197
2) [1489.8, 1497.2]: 132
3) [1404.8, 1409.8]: 190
